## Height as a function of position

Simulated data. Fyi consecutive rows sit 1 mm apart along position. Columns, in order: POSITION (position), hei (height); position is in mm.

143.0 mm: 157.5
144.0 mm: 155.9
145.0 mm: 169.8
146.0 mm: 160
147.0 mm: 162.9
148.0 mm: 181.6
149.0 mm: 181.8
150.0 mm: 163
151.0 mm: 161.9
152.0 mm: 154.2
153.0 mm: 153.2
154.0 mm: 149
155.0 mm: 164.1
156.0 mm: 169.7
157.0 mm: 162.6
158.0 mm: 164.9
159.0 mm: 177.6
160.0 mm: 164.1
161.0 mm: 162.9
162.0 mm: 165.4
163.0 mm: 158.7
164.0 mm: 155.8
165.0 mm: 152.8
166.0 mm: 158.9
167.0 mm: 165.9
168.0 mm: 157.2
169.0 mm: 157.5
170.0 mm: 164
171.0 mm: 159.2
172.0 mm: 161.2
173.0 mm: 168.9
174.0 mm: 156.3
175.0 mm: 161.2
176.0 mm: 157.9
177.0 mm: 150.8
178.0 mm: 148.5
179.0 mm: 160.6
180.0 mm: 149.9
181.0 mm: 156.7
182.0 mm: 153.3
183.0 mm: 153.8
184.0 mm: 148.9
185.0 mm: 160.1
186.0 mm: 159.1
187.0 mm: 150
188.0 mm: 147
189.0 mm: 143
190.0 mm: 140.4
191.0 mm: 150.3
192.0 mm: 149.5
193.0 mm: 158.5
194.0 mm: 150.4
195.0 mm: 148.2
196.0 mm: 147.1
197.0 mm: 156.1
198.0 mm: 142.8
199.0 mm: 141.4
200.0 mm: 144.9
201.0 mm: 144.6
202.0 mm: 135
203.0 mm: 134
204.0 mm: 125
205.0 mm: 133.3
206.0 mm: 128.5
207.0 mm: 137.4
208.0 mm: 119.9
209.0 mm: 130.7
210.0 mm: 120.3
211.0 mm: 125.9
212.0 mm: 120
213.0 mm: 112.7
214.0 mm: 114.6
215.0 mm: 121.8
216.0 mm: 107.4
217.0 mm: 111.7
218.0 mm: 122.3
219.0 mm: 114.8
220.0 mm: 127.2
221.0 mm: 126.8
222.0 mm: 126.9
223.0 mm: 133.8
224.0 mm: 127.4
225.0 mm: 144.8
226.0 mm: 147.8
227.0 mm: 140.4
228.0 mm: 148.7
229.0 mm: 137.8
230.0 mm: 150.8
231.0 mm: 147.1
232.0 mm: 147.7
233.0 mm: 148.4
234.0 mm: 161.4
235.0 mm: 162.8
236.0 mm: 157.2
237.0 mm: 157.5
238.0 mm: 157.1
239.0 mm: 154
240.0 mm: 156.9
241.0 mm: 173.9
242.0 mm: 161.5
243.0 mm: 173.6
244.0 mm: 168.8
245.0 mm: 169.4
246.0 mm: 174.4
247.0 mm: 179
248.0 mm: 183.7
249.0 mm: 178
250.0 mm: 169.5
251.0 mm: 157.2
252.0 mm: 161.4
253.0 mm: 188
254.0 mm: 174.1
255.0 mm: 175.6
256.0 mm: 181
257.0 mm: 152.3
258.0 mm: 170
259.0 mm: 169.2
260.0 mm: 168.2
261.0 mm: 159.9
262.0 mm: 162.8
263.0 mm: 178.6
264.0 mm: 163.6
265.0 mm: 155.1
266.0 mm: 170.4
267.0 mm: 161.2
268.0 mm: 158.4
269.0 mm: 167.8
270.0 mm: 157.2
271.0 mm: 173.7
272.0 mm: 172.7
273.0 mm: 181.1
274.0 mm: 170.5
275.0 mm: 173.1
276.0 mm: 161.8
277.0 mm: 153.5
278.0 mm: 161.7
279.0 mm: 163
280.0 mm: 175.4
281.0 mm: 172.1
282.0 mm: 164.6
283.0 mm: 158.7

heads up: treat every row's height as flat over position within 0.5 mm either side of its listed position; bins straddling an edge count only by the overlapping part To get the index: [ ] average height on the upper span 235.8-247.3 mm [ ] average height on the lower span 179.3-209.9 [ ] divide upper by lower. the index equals 1.14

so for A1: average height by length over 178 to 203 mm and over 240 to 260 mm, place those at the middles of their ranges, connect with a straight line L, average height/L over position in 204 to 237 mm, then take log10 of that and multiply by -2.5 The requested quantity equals 0.20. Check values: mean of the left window 149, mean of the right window 171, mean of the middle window 133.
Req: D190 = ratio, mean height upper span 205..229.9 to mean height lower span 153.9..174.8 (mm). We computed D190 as 0.8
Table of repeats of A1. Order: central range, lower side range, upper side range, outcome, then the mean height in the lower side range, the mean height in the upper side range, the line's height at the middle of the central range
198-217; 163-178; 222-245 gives 0.21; 159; 153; 155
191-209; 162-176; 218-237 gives 0.07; 160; 142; 150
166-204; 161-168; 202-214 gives -0.06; 160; 126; 144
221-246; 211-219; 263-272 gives -0.14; 116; 165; 133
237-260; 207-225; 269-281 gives -0.15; 123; 168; 147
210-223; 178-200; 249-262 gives 0.30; 151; 169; 158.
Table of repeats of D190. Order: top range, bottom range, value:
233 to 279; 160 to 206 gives 1.10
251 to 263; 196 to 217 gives 1.30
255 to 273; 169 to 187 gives 1.06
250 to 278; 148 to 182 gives 1.04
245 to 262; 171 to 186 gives 1.09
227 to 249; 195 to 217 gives 1.23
